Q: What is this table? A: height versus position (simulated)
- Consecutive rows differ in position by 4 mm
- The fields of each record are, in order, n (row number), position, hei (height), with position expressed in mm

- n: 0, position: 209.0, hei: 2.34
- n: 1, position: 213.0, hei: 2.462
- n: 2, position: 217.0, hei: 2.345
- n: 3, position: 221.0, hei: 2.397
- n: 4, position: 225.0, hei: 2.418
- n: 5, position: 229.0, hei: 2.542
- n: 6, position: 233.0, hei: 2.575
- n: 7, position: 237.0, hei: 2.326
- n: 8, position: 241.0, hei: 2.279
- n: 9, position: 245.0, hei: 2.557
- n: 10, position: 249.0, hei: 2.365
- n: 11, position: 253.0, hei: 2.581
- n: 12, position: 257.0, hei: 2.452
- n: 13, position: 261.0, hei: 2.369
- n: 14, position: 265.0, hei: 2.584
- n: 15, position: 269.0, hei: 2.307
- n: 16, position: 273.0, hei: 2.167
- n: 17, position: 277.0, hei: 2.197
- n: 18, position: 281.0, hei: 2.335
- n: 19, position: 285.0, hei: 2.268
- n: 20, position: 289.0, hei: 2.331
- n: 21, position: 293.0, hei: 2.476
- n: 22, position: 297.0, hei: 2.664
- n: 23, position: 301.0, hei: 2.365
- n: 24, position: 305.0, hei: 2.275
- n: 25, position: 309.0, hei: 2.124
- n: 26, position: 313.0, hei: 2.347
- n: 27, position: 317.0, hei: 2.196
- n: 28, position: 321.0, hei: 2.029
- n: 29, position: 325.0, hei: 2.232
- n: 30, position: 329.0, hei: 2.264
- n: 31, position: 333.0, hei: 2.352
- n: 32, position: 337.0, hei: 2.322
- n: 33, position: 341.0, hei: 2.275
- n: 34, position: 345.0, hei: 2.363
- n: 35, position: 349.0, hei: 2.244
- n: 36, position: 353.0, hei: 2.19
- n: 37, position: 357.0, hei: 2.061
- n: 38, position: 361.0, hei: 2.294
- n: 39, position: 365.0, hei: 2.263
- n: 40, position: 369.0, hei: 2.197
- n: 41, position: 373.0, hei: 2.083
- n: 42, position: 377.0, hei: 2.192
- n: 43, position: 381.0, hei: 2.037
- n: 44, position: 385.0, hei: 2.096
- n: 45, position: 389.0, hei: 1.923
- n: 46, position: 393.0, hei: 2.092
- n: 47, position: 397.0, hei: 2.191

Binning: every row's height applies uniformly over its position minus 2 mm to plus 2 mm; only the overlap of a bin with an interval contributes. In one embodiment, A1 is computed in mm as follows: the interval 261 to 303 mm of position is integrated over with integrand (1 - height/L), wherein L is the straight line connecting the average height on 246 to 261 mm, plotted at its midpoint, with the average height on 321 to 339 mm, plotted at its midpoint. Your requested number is 0.28 mm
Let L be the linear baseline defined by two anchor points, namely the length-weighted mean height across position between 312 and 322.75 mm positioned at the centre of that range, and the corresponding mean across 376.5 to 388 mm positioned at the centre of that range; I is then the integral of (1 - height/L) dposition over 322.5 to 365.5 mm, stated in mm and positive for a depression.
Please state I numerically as -2.37 mm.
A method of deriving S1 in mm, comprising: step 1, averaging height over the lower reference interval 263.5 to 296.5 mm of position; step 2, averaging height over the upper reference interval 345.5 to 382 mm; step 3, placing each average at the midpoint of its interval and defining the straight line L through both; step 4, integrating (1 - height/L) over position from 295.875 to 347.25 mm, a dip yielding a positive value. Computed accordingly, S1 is -0.5 mm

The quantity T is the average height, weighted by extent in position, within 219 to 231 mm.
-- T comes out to 2.45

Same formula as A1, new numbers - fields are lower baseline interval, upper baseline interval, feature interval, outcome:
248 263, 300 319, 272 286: 0.70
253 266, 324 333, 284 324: 0.68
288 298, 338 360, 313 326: 1.06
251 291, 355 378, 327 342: -0.43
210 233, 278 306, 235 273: 0.07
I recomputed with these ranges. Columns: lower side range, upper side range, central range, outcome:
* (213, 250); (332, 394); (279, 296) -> -0.3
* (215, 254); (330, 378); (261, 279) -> 0.4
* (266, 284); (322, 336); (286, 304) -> -1.3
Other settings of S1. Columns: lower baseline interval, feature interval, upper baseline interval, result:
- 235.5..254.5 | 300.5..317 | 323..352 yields 0.5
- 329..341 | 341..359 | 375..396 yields 0.2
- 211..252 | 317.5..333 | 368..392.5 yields 0.1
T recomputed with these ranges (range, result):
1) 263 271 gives 2.45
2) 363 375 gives 2.18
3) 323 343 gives 2.29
